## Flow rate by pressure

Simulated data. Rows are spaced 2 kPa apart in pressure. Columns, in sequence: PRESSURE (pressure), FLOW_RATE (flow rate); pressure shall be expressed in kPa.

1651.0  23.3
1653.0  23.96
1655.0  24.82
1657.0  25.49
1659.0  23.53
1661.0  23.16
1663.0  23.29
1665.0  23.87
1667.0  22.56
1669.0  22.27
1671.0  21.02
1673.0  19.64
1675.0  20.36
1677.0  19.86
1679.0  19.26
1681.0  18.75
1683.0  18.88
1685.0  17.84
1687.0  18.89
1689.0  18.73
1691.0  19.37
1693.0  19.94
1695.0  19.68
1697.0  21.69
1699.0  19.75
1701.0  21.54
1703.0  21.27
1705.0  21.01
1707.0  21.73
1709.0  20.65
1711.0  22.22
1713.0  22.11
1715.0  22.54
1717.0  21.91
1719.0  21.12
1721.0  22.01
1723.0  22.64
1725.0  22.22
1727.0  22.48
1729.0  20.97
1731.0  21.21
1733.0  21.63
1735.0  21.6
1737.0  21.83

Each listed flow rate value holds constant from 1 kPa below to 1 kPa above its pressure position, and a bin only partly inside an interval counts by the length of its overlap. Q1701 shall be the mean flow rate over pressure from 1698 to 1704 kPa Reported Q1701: 20.9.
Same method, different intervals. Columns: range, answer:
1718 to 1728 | 22.1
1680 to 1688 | 18.6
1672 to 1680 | 19.8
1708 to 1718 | 21.9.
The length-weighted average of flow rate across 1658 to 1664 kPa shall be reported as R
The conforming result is 23.3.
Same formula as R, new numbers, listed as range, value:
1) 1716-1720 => 21.5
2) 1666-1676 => 21.2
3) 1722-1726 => 22.4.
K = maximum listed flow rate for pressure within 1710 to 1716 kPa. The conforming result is 22.54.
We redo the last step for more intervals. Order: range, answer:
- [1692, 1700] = 21.69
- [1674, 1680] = 20.36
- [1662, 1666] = 23.87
